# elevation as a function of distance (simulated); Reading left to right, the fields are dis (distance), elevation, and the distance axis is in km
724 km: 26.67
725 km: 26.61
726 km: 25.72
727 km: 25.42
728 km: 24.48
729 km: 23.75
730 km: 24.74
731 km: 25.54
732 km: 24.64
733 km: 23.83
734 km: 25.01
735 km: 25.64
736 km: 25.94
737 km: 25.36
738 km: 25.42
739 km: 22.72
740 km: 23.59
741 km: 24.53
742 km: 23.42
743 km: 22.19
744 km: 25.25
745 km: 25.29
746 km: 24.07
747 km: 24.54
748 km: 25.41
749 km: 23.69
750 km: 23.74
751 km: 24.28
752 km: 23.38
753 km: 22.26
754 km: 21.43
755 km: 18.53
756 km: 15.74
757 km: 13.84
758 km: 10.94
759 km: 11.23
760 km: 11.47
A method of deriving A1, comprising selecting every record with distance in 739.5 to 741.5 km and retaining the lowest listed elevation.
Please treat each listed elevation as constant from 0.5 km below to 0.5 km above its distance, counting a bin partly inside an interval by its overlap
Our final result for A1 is 23.59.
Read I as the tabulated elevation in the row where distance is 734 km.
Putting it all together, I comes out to 25.01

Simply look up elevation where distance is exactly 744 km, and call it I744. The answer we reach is 25.25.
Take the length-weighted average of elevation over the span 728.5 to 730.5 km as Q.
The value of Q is 24.2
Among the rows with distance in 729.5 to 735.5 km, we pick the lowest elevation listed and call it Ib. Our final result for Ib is 23.83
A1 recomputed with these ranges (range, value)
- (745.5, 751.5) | 23.69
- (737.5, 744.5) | 22.19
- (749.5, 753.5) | 22.26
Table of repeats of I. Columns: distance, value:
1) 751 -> 24.28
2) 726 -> 25.72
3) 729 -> 23.75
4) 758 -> 10.94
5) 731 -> 25.54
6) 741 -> 24.53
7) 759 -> 11.23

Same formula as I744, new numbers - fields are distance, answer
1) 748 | 25.41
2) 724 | 26.67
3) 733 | 23.83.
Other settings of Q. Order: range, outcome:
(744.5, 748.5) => 24.8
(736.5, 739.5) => 24.5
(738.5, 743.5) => 23.3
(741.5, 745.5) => 24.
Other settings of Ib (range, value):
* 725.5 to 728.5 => 24.48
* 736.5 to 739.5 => 22.72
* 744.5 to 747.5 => 24.07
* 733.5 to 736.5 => 25.01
